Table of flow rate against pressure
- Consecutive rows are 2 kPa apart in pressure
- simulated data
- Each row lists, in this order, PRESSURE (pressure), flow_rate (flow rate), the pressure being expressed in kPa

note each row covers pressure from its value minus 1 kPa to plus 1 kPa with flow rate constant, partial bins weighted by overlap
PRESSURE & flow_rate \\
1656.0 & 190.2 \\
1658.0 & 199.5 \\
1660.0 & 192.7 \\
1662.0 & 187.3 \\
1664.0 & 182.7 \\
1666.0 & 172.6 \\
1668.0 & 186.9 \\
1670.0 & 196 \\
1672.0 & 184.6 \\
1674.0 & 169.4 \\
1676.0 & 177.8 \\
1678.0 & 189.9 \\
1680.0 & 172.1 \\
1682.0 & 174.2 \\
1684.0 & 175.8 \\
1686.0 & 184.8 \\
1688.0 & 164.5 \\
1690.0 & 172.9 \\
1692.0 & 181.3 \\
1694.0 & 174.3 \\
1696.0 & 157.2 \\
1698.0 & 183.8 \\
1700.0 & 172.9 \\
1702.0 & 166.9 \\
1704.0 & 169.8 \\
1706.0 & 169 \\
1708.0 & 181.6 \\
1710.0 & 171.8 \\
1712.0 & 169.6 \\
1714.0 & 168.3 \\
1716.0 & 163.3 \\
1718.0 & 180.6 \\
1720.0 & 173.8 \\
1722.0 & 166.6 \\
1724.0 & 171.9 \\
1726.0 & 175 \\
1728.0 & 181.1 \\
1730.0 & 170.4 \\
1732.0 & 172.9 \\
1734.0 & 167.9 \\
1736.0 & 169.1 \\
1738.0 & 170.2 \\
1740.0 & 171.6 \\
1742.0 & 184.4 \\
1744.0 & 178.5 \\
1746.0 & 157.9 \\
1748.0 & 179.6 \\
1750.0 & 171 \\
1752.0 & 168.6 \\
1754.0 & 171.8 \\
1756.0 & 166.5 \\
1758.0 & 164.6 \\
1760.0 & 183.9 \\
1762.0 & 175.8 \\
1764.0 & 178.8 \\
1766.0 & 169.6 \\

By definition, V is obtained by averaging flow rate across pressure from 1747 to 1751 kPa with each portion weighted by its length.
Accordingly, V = 175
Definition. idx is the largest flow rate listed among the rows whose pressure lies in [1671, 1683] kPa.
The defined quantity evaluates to 189.9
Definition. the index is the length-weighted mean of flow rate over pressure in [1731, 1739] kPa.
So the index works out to 170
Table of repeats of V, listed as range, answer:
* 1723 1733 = 174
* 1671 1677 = 177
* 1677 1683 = 179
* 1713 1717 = 166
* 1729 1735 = 170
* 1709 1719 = 171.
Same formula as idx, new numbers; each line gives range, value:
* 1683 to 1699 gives 184.8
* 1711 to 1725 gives 180.6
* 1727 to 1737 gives 181.1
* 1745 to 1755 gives 179.6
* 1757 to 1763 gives 183.9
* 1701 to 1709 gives 181.6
